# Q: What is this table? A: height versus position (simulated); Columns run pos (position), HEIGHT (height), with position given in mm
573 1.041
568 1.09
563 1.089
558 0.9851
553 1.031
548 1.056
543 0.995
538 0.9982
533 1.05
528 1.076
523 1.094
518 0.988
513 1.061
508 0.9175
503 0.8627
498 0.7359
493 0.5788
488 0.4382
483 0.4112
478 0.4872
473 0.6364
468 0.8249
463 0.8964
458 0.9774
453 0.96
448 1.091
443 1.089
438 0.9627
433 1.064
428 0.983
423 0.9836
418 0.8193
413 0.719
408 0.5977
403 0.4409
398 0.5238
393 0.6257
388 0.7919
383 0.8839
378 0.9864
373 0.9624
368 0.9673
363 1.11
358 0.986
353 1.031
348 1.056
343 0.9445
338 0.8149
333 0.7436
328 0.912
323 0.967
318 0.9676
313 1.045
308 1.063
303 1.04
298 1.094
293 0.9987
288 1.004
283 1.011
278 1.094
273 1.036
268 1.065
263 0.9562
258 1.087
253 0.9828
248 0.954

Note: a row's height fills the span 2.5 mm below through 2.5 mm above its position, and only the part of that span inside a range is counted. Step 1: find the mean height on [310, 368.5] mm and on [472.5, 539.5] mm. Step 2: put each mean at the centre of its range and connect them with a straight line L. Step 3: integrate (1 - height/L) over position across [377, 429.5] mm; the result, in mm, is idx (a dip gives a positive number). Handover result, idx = 9.0 mm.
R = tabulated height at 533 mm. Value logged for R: 1.05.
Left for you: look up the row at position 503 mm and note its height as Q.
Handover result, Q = 0.8627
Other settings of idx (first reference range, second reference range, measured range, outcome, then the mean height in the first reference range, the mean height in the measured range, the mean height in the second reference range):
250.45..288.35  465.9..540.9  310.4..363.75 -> 0.54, 1.03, 0.957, 0.812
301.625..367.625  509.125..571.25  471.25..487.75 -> 8.48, 0.974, 0.496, 1.04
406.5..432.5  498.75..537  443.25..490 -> 7.41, 0.848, 0.767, 0.994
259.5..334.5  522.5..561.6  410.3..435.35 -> 2.69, 1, 0.91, 1.03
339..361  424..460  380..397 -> 4.26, 0.994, 0.752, 1.02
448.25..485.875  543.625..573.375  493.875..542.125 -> -2.17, 0.76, 0.963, 1.05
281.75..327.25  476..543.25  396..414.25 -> 7.18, 1.02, 0.561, 0.833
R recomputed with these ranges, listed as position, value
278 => 1.094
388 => 0.7919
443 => 1.089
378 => 0.9864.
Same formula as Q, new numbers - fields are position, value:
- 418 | 0.8193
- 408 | 0.5977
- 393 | 0.6257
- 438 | 0.9627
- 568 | 1.09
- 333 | 0.7436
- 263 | 0.9562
